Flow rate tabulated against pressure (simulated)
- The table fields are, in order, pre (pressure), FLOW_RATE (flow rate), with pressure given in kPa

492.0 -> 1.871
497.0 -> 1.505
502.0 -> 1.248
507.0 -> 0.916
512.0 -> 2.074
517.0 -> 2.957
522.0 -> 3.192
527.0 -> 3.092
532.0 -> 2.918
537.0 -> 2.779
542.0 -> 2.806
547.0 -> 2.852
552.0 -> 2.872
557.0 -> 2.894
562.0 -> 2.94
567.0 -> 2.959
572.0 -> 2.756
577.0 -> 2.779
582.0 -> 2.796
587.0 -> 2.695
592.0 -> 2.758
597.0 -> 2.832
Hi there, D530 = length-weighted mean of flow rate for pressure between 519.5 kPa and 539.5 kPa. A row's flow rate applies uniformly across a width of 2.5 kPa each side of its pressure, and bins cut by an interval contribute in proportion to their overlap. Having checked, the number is 3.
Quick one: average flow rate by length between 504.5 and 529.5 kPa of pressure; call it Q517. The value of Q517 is 2.45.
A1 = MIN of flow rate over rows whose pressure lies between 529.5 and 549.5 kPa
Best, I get 2.779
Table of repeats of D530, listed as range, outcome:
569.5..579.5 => 2.77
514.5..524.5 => 3.07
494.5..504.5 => 1.38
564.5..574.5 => 2.86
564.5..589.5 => 2.8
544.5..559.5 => 2.87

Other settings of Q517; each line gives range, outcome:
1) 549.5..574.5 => 2.88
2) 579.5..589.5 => 2.75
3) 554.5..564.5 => 2.92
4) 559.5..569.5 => 2.95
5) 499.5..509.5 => 1.08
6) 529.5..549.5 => 2.84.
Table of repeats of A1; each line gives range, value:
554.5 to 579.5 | 2.756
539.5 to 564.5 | 2.806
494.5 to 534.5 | 0.916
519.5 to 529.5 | 3.092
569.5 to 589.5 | 2.695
